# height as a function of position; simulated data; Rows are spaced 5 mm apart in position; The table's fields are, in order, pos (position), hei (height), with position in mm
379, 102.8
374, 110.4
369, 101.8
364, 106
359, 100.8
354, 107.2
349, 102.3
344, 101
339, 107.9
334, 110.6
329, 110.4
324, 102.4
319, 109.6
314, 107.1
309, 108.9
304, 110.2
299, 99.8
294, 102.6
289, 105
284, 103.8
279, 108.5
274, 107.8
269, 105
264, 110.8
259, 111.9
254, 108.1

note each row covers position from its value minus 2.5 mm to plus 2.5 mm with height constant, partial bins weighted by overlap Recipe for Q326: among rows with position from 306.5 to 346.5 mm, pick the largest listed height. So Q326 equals 110.6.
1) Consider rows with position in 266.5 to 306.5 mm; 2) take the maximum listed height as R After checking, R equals 110.2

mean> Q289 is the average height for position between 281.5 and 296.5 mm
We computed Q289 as 104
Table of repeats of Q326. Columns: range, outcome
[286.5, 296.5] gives 105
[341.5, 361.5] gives 107.2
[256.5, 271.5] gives 111.9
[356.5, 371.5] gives 106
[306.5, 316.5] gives 108.9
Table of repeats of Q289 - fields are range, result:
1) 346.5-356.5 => 105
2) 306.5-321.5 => 109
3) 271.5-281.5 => 108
